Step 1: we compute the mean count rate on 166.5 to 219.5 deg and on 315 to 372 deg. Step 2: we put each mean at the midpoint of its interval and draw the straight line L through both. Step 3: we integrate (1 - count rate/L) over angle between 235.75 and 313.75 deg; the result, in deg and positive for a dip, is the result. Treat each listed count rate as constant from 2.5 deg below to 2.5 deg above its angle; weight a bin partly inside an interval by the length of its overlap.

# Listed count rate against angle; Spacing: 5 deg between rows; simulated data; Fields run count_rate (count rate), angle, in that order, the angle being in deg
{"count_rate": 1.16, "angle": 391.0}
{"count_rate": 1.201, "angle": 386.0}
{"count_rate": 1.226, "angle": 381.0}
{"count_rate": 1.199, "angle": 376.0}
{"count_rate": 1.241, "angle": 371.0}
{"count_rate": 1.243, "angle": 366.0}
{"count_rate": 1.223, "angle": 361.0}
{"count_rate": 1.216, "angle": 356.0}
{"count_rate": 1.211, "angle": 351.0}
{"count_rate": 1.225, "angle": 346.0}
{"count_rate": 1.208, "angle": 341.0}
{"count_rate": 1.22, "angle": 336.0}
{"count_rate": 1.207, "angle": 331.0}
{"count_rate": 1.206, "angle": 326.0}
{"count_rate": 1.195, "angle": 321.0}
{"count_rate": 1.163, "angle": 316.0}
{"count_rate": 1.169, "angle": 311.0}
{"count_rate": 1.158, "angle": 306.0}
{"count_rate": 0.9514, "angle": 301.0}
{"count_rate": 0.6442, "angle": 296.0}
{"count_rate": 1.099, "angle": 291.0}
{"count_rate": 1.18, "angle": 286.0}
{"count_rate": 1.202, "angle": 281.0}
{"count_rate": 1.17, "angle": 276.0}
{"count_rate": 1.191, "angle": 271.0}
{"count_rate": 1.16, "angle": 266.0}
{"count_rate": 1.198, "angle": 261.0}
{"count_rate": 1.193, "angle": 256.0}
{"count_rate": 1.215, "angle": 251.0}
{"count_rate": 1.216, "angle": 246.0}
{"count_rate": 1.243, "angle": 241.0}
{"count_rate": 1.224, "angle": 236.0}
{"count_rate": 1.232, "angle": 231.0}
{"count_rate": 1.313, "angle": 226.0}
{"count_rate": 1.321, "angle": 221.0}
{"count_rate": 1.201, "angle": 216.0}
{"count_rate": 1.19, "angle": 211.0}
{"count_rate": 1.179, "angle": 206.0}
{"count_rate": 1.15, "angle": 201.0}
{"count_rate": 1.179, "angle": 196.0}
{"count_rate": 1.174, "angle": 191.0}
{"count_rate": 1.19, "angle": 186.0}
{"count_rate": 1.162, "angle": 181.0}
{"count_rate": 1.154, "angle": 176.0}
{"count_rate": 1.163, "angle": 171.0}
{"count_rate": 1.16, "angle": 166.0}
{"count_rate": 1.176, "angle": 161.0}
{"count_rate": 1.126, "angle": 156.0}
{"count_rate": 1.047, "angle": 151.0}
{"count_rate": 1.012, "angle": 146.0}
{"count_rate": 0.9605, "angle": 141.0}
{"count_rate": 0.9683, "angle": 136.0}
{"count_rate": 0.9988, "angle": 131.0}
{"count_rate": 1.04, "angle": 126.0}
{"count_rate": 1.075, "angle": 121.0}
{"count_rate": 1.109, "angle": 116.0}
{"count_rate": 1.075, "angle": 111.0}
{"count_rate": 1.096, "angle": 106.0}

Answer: 3.9 deg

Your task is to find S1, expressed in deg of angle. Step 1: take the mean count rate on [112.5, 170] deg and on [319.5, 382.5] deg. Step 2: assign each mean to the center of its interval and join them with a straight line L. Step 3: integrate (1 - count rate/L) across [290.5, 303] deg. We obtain 3.3 deg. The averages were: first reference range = 1.06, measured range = 0.864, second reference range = 1.22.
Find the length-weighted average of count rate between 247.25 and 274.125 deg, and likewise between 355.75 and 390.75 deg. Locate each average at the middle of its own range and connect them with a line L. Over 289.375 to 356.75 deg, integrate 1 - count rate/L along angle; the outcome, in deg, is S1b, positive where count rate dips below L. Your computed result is 4.16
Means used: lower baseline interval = 1.19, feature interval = 1.13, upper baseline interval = 1.22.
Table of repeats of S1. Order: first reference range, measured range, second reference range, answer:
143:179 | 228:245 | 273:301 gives -2.5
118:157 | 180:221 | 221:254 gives -0.8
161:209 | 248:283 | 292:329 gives -2.6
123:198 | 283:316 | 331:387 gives 3.8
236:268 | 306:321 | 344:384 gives 0.6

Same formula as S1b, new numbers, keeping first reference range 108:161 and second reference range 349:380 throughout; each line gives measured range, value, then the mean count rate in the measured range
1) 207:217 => -0.8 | 1.19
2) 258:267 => -0.3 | 1.18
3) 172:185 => -1.0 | 1.16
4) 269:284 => -0.4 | 1.19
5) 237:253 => -1.3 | 1.22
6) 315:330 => 0.0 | 1.19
